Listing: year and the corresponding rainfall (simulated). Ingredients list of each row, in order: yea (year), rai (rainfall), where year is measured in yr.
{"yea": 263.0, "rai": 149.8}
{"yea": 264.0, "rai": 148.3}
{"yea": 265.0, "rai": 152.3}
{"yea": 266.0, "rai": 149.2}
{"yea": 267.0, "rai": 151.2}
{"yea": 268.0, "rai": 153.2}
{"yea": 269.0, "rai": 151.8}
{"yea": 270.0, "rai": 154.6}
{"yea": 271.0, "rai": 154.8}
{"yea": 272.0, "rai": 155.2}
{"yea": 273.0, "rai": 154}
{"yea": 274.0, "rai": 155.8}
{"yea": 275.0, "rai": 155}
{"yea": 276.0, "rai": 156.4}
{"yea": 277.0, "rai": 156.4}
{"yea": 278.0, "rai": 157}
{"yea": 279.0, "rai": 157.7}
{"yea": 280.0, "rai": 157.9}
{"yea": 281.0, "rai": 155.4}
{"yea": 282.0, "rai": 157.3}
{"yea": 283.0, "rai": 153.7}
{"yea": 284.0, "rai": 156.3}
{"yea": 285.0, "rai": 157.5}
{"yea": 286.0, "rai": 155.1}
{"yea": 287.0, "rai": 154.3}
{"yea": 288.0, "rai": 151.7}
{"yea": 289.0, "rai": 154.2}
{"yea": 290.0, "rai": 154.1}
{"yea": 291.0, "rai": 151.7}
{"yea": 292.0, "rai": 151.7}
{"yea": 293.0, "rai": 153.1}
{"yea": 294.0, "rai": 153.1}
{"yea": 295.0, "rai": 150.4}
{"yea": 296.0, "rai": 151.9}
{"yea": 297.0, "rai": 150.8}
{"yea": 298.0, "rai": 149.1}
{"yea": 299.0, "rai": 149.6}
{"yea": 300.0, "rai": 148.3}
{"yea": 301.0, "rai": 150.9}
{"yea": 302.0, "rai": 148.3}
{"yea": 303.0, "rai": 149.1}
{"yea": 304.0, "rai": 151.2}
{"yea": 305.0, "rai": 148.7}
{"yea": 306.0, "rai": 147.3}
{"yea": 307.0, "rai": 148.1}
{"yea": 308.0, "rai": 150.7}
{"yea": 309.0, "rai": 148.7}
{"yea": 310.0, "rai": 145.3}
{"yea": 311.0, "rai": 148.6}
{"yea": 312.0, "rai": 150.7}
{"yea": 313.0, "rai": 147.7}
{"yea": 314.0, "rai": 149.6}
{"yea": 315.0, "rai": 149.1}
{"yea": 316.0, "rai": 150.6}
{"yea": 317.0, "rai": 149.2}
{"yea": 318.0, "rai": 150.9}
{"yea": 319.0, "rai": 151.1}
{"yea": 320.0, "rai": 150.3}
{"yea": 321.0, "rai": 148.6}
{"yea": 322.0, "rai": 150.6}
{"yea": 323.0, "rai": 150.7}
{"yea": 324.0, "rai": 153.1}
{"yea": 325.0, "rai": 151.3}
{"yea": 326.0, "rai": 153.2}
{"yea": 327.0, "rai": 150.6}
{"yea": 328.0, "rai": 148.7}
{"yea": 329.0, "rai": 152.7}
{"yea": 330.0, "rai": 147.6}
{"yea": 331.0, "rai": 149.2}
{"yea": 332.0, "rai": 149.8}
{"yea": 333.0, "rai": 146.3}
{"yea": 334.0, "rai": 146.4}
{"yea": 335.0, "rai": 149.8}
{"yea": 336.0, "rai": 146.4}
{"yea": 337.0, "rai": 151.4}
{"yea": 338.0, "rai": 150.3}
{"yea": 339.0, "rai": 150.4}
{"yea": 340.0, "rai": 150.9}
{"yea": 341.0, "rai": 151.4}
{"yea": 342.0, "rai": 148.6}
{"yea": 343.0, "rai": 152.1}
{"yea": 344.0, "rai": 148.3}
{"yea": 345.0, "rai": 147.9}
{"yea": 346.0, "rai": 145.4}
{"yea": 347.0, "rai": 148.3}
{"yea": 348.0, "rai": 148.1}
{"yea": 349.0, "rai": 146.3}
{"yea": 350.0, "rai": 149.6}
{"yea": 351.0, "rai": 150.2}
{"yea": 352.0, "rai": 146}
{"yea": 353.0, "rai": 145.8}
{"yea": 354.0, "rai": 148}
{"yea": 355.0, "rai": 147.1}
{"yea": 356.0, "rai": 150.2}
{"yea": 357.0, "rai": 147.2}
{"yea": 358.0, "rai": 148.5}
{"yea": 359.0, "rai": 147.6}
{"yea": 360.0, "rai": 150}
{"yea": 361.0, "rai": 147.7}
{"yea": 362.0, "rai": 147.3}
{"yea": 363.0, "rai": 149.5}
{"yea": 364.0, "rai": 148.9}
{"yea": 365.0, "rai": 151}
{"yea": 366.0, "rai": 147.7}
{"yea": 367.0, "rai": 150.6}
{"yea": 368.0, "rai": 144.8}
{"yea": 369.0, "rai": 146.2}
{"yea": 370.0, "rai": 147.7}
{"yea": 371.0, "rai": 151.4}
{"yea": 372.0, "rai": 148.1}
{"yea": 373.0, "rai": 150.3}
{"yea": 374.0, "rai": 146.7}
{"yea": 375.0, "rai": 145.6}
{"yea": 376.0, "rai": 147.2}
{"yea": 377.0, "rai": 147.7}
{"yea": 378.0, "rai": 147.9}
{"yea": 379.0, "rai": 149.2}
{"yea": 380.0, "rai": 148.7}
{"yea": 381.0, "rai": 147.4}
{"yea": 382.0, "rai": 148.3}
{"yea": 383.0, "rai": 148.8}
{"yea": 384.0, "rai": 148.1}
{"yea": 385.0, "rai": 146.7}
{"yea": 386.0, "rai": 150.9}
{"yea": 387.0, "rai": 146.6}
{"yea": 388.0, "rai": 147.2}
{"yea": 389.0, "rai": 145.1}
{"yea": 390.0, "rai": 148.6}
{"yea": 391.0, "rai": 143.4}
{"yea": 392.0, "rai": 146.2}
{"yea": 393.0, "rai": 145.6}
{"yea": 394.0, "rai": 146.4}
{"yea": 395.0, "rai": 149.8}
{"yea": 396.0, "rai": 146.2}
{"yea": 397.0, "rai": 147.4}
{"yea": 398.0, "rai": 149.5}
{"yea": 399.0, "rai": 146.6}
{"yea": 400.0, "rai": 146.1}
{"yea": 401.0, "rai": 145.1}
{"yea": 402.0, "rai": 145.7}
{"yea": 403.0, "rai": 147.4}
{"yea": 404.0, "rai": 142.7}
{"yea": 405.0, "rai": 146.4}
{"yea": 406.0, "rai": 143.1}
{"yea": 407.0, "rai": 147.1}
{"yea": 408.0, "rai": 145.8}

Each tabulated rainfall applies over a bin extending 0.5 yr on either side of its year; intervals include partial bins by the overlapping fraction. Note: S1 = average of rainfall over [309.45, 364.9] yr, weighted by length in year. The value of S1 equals 149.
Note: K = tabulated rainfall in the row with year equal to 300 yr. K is 148.3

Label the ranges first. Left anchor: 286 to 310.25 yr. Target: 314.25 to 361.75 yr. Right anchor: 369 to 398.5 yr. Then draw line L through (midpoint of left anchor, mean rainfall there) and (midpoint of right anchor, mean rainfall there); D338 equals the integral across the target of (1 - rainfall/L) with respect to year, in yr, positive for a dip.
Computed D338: 0.01 yr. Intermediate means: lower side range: 151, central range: 149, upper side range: 148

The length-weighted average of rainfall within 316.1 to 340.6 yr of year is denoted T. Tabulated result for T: 150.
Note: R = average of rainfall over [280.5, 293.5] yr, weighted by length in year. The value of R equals 154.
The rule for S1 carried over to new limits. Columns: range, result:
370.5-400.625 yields 148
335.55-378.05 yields 148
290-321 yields 150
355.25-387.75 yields 148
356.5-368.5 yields 148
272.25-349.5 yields 151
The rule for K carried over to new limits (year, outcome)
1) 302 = 148.3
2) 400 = 146.1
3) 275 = 155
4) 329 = 152.7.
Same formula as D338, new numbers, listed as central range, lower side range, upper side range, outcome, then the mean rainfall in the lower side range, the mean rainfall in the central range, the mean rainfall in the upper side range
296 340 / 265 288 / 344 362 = 0.4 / 155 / 150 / 148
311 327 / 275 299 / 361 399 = 0.2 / 154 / 150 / 148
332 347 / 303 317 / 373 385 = 0.0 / 149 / 149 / 148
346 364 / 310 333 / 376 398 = 0.1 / 150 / 148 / 147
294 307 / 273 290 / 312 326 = 0.3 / 156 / 150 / 150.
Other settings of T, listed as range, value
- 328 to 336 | 149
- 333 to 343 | 149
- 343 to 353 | 148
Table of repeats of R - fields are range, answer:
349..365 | 148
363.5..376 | 148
